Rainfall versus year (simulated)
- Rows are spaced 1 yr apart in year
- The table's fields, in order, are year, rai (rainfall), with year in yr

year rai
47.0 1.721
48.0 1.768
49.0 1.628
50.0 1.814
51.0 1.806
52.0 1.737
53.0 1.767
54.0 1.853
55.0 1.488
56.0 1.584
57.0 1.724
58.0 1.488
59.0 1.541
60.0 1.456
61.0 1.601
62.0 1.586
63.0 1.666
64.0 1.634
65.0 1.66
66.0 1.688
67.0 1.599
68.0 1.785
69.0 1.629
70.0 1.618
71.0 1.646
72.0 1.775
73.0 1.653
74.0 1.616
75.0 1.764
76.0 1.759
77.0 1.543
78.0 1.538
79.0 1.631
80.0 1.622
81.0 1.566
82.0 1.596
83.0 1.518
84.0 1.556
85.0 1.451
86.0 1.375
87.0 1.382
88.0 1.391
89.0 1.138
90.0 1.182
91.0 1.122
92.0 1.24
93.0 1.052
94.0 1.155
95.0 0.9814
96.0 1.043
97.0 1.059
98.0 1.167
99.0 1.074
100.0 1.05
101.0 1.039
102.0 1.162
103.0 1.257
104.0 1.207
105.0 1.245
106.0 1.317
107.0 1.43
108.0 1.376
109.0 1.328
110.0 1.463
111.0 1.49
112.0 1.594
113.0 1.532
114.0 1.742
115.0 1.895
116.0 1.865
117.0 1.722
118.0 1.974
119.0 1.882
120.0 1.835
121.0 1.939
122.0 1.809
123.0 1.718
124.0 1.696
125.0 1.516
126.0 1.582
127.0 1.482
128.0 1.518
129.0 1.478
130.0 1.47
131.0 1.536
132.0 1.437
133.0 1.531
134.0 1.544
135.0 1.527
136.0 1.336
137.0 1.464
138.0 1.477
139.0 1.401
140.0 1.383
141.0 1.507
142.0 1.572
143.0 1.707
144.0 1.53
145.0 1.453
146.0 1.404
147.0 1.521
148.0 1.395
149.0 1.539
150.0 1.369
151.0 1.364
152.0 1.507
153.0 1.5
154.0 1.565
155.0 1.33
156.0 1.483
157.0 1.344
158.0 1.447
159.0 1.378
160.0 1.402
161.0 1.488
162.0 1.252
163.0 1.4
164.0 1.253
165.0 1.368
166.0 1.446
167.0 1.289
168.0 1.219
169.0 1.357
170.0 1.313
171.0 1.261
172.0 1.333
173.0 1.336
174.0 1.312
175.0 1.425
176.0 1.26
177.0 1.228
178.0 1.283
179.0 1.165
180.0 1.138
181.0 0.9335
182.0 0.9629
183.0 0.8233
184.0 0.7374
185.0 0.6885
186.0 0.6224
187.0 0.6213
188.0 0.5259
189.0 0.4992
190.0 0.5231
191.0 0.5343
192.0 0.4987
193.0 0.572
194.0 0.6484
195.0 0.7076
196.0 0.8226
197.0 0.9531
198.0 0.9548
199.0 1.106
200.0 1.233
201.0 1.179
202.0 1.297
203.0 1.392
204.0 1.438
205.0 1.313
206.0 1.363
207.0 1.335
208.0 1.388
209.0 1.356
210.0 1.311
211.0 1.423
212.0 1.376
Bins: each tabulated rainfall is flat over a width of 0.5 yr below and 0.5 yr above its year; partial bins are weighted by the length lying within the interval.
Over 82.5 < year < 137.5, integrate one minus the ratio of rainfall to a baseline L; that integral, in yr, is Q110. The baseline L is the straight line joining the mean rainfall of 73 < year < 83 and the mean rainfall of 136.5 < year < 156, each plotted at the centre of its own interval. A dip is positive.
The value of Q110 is 4.1 yr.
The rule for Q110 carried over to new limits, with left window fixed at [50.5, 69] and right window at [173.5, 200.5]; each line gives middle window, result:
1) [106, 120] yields -3.3 yr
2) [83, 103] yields 3.4 yr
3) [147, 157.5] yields -3.4 yr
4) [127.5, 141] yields -3.1 yr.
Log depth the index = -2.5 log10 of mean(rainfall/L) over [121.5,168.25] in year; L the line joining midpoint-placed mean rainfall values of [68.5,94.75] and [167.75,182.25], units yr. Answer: -0.12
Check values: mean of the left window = 1.48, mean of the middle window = 1.47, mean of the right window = 1.24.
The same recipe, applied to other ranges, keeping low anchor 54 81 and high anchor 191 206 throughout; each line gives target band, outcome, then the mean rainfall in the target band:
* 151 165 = -0.18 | 1.41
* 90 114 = 0.17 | 1.24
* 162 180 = -0.15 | 1.3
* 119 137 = -0.18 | 1.59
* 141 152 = -0.19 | 1.49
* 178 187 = 0.21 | 0.891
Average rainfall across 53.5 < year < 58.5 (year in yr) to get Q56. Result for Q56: 1.63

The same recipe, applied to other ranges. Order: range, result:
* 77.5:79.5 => 1.58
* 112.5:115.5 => 1.72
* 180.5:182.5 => 0.948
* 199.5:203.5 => 1.28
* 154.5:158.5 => 1.4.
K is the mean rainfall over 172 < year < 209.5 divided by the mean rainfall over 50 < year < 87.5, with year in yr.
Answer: 0.6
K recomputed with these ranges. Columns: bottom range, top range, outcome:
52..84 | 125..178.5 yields 0.87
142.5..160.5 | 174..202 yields 0.61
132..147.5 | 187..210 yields 0.66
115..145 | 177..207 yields 0.58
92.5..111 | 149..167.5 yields 1.17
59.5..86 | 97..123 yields 0.92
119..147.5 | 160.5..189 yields 0.73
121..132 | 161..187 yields 0.74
